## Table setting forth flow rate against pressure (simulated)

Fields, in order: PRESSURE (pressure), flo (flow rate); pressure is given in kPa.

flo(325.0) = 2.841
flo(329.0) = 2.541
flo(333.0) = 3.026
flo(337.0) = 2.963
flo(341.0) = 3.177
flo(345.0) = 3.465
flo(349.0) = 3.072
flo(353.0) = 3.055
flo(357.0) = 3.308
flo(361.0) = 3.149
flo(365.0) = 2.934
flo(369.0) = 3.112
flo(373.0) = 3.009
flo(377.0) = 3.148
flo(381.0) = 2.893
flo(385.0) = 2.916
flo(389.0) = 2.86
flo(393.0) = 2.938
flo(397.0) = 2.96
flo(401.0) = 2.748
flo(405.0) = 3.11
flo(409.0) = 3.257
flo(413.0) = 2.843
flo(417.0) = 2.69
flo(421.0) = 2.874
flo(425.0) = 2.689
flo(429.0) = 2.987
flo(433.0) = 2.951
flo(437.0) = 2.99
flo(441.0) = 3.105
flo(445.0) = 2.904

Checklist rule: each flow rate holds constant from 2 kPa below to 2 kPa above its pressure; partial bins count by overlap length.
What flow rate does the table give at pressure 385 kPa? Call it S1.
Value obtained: 2.916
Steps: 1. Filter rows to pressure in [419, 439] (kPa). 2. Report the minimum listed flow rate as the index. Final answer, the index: 2.689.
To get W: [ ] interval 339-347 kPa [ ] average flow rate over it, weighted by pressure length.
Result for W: 3.32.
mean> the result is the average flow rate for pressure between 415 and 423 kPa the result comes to 2.78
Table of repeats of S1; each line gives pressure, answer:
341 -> 3.177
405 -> 3.11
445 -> 2.904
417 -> 2.69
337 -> 2.963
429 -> 2.987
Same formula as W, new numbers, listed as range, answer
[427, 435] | 2.97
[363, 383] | 3.02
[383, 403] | 2.88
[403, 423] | 2.95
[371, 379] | 3.08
